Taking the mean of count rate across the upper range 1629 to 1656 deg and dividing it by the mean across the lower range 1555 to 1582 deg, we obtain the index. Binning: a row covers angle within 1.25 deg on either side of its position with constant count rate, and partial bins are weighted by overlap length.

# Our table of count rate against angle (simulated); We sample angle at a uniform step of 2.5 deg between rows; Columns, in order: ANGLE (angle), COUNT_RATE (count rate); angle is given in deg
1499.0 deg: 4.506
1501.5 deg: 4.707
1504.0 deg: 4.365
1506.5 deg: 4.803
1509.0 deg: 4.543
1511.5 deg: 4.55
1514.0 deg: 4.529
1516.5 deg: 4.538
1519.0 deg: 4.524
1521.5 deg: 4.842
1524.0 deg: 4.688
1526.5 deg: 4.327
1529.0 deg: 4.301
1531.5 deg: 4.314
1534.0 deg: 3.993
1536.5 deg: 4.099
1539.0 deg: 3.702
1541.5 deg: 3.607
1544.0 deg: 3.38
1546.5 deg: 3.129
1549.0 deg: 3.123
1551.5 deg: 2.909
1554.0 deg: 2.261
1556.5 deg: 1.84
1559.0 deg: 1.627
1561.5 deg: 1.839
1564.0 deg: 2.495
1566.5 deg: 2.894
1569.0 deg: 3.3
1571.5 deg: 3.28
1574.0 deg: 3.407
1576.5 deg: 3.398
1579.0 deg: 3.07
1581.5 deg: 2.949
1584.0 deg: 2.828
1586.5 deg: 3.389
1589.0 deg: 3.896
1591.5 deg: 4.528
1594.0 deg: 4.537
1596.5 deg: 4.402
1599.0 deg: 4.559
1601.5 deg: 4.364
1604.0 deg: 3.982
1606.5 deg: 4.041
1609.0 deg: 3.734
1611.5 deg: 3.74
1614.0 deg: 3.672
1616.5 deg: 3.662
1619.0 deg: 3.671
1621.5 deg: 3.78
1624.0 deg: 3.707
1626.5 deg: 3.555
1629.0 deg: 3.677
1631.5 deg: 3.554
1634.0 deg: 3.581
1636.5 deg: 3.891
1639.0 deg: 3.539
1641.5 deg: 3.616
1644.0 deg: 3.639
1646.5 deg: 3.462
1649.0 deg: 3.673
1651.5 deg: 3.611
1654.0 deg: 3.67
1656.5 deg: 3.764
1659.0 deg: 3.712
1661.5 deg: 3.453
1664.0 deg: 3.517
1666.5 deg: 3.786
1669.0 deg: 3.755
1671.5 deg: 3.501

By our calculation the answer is 1.33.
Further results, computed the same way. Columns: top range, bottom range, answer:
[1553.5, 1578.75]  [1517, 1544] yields 0.63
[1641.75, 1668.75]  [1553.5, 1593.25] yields 1.22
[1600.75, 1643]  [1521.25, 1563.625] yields 1.11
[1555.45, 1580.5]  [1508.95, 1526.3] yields 0.59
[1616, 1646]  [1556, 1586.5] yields 1.31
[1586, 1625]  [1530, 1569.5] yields 1.32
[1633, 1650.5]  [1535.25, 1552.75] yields 1.06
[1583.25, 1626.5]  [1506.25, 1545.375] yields 0.91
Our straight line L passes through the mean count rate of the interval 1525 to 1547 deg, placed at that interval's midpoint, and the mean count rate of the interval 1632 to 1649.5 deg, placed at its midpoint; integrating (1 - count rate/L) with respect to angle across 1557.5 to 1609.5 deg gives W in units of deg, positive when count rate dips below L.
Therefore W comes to 4.5 deg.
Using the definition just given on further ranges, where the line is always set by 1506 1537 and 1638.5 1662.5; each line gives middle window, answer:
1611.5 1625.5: 0.5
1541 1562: 8.1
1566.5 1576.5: 2.1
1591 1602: -1.4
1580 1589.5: 2.0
